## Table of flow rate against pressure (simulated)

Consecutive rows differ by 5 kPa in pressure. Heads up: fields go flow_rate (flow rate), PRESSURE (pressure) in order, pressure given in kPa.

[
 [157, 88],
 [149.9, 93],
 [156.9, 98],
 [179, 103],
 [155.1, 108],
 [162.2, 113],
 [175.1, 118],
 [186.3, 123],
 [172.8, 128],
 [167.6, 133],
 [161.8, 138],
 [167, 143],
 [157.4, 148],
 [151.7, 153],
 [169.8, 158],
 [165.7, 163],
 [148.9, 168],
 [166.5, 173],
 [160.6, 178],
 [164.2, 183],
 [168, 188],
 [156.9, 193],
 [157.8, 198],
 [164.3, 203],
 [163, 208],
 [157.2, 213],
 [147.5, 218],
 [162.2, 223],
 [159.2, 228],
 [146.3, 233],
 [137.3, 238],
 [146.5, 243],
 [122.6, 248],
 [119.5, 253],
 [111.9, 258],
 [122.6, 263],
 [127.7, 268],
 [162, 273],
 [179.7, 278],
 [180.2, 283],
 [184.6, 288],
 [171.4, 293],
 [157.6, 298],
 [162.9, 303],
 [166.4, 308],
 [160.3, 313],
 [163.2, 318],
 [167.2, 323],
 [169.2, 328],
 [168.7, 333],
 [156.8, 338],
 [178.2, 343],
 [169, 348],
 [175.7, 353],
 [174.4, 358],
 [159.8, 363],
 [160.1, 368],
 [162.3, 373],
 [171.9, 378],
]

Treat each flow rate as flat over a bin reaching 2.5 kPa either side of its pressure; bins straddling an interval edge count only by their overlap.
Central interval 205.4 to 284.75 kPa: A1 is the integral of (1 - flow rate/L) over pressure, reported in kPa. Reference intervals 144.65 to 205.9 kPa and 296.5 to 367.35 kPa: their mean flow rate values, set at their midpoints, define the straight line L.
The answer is 8.3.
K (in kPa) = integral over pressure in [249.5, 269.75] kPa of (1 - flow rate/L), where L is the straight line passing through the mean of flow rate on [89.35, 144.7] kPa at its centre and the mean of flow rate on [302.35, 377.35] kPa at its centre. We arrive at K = 5.6 kPa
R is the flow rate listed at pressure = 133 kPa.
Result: 167.6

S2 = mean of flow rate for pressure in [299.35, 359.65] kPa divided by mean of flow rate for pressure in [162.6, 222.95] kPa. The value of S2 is 1.05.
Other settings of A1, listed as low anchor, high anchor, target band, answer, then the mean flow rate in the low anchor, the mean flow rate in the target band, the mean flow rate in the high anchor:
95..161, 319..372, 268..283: 0.2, 166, 165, 168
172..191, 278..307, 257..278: 3.9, 164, 138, 172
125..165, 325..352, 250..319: 5.4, 164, 155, 169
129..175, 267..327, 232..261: 6.2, 162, 130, 166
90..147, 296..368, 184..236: 2.5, 166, 158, 166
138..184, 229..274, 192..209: -1.3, 161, 161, 133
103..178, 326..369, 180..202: 0.5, 165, 162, 168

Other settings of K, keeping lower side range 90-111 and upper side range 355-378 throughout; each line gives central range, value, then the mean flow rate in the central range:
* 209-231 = 0.8 kPa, 157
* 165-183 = 0.2 kPa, 160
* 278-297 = -1.6 kPa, 177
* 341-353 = -0.7 kPa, 174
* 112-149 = -2.0 kPa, 170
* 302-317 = 0.1 kPa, 163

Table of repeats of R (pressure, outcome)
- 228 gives 159.2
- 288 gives 184.6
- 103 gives 179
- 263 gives 122.6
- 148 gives 157.4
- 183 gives 164.2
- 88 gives 157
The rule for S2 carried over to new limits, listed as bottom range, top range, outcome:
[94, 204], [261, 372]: 1.00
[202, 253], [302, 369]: 1.12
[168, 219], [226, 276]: 0.85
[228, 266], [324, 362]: 1.29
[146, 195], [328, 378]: 1.04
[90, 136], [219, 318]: 0.91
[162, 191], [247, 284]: 0.86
